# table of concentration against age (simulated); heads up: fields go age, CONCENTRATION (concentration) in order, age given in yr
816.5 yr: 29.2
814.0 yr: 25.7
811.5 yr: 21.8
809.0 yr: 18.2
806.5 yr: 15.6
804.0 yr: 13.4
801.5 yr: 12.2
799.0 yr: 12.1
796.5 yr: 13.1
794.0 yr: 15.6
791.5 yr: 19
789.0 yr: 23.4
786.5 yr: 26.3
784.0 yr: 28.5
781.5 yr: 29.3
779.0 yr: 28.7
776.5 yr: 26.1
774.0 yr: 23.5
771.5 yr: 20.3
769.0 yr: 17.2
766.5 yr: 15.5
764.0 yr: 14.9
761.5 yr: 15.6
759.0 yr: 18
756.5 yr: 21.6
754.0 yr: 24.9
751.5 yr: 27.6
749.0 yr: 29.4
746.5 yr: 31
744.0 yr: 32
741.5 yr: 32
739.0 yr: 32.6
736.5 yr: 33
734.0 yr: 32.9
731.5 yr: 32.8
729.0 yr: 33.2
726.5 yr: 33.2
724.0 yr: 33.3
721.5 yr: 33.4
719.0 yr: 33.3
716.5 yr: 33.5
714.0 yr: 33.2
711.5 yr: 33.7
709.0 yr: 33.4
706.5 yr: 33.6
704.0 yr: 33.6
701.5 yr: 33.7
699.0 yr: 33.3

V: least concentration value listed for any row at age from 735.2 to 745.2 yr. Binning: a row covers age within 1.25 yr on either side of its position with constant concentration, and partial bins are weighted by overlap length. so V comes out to 32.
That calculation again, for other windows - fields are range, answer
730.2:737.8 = 32.8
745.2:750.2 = 29.4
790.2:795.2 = 15.6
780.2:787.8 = 26.3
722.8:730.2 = 33.2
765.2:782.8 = 15.5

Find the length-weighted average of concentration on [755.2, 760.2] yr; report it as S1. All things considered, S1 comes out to 19.9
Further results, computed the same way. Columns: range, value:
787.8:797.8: 17.7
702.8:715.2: 33.5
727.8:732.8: 33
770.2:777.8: 23.3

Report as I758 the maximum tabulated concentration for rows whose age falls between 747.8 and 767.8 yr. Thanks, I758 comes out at 29.4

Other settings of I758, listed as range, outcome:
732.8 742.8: 33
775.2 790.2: 29.3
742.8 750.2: 32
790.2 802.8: 19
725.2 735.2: 33.2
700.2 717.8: 33.7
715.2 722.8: 33.5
